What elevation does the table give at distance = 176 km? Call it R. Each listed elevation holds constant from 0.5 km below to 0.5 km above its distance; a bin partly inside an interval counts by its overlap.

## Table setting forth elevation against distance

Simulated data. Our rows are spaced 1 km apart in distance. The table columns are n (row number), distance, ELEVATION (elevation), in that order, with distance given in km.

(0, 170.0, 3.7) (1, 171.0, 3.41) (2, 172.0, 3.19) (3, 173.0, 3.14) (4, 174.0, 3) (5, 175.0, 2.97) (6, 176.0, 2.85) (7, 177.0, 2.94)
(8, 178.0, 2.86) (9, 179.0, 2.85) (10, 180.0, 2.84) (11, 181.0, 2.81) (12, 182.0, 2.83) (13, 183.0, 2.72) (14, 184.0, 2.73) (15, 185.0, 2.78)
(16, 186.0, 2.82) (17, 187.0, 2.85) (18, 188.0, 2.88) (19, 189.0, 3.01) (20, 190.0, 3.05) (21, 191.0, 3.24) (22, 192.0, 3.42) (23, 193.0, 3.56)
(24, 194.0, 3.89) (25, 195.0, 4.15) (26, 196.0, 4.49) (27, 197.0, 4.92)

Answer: 2.85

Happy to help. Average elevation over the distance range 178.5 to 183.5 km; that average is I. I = 2.81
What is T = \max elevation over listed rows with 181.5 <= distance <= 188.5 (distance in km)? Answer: 2.88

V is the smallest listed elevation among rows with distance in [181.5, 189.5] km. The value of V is 2.72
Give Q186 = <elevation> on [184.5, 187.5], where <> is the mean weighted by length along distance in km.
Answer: 2.82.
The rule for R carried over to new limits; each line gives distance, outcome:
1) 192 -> 3.42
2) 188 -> 2.88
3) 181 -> 2.81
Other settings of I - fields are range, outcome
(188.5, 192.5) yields 3.18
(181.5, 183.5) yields 2.78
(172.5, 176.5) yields 2.99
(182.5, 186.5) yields 2.76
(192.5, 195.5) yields 3.87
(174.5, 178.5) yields 2.9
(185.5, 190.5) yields 2.92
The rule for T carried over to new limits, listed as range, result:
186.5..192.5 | 3.42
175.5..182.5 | 2.94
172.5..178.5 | 3.14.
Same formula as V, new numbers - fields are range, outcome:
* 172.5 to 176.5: 2.85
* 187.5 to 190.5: 2.88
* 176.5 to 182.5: 2.81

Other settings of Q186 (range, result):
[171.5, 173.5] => 3.17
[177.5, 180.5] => 2.85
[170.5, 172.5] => 3.3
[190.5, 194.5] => 3.53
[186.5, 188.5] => 2.87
